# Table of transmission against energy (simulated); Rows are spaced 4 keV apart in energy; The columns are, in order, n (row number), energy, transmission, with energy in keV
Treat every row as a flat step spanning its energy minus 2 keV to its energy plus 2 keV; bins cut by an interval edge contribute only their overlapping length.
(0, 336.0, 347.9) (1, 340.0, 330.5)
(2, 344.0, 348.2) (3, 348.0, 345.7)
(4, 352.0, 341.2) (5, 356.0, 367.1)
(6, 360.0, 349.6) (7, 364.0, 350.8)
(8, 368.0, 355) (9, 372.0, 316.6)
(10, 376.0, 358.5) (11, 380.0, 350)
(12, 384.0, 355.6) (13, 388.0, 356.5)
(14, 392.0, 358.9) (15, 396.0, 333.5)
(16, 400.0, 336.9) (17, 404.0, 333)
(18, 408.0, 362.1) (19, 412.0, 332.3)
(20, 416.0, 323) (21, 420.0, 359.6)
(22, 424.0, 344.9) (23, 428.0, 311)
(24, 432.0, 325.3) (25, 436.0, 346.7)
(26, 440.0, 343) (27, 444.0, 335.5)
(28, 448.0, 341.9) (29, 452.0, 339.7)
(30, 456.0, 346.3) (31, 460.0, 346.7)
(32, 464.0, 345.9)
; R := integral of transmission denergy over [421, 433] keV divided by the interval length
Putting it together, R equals 330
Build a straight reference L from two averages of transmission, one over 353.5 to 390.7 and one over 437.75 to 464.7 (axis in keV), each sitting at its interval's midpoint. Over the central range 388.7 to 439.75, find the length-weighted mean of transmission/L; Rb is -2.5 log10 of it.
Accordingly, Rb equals 0.022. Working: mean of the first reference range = 351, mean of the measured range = 340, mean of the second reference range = 343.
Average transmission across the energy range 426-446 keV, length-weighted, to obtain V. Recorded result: 332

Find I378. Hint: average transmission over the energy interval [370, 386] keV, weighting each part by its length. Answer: 345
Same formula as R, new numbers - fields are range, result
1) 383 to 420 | 344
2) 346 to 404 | 348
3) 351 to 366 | 353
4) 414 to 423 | 342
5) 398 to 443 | 338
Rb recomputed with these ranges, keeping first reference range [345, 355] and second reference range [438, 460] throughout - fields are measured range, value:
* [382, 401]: -0.01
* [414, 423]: 0.00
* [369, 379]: 0.01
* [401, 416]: 0.01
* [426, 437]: 0.05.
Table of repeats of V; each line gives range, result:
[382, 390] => 356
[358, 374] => 343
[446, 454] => 341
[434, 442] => 345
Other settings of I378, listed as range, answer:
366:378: 343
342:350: 347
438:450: 340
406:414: 347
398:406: 335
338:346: 339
